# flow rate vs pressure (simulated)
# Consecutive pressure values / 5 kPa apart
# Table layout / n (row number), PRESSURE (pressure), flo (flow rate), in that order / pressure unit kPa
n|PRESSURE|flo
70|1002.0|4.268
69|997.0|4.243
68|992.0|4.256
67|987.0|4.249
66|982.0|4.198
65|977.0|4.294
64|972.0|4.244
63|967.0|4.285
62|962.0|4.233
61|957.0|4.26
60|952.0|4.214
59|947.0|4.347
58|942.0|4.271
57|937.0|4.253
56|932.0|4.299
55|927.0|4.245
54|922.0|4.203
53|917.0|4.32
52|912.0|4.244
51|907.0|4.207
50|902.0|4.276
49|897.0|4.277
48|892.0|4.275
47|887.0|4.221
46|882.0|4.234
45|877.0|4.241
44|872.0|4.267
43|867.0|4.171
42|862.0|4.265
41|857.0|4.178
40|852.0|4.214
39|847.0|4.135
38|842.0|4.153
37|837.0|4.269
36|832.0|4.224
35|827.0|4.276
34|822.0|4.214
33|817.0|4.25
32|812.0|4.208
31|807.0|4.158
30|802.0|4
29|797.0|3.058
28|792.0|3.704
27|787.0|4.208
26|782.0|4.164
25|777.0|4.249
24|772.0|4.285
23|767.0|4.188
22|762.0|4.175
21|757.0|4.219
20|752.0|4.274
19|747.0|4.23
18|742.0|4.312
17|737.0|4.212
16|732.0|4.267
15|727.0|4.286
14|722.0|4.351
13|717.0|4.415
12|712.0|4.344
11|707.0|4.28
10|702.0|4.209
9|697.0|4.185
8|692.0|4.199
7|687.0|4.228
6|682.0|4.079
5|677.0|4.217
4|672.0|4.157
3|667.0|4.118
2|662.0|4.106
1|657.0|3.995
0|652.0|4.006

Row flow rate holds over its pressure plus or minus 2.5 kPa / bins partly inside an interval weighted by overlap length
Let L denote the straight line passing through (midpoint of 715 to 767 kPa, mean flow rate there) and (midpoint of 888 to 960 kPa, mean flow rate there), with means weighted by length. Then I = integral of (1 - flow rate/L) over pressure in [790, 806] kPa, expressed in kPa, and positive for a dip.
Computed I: 2.4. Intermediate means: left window 4.27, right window 4.26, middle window 3.64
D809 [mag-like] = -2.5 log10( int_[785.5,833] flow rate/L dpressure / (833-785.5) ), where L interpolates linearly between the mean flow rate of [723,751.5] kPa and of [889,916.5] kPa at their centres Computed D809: 0.06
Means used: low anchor 4.27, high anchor 4.26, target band 4.02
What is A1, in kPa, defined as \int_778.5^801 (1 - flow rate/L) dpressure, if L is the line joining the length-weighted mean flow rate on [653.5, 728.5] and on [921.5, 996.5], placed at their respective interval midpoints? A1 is 2.2 kPa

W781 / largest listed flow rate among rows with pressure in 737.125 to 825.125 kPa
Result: 4.312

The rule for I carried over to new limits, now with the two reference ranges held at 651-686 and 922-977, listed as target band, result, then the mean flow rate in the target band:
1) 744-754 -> -0.2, 4.25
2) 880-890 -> 0.0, 4.23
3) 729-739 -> -0.2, 4.24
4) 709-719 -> -0.6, 4.37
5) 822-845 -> -0.2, 4.23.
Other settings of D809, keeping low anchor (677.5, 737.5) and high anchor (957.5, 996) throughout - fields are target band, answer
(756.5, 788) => 0.01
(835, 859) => 0.02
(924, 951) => -0.01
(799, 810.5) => 0.05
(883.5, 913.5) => 0.00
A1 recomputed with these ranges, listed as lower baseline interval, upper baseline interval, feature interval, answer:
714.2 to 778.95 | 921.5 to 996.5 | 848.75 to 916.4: 0.4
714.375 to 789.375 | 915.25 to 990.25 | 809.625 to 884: 0.7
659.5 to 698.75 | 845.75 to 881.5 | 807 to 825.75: -0.1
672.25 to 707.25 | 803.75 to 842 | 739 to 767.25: -0.2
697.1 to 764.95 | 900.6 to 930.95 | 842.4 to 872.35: 0.4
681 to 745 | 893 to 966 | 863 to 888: 0.2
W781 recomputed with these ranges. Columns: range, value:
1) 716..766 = 4.415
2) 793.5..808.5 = 4.158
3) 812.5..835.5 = 4.276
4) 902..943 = 4.32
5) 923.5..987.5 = 4.347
